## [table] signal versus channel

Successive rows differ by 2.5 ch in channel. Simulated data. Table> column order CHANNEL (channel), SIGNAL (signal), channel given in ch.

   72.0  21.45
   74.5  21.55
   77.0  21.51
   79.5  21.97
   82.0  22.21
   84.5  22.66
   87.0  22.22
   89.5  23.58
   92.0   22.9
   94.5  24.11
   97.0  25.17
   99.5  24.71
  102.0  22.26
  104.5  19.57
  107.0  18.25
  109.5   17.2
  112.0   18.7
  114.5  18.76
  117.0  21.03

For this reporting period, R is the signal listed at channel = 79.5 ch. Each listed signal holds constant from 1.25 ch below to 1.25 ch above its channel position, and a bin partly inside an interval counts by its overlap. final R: 21.97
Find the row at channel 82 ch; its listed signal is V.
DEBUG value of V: 22.21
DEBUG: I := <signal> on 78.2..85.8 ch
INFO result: 22.3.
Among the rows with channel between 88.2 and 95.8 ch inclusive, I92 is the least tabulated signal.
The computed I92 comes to 22.9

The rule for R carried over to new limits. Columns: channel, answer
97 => 25.17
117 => 21.03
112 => 18.7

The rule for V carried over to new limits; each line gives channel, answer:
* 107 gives 18.25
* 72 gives 21.45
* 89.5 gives 23.58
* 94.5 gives 24.11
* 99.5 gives 24.71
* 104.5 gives 19.57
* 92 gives 22.9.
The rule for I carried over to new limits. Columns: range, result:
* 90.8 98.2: 24.1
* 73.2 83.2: 21.8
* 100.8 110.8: 19.3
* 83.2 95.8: 23.1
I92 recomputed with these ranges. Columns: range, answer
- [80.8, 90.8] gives 22.21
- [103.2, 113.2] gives 17.2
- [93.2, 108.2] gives 18.25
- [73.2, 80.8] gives 21.51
